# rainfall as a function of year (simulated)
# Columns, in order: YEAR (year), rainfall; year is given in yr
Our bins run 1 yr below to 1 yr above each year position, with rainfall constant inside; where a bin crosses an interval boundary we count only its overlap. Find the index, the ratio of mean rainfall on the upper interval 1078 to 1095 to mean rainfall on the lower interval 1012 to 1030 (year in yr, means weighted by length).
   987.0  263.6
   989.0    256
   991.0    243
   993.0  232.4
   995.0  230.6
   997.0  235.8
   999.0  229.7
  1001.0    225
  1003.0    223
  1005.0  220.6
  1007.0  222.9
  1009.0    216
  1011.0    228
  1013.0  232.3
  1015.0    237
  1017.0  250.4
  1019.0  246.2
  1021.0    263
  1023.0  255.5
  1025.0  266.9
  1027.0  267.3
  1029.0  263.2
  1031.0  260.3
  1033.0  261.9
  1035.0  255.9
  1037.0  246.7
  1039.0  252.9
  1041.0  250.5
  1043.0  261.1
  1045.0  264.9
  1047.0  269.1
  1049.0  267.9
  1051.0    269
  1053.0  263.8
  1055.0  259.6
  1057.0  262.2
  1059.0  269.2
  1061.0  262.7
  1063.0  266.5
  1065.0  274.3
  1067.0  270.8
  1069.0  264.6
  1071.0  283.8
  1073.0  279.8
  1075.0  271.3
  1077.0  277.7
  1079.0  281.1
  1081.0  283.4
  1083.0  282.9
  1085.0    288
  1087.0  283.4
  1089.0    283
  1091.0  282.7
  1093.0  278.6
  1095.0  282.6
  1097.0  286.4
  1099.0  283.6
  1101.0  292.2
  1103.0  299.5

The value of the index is 1.12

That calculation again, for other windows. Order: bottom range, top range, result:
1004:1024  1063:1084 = 1.17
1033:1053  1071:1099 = 1.08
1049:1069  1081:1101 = 1.07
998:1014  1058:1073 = 1.21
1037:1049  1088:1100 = 1.09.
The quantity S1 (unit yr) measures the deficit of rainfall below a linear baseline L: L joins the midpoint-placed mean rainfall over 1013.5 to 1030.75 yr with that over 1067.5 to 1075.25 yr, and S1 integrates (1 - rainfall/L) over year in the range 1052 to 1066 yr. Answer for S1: 0.2 yr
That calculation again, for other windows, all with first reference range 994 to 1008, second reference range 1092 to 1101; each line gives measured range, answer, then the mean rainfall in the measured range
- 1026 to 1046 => -0.9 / 258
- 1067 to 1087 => -0.5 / 279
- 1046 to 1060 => -0.4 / 266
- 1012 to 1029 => -1.0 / 253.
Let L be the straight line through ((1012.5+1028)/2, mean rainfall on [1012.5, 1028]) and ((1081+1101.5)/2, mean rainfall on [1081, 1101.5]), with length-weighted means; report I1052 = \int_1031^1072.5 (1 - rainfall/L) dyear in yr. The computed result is 0.4 yr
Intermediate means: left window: 253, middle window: 264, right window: 284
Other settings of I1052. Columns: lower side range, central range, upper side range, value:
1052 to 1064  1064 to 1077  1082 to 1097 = -0.13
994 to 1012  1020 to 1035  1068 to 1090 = -1.17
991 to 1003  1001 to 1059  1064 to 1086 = -0.04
